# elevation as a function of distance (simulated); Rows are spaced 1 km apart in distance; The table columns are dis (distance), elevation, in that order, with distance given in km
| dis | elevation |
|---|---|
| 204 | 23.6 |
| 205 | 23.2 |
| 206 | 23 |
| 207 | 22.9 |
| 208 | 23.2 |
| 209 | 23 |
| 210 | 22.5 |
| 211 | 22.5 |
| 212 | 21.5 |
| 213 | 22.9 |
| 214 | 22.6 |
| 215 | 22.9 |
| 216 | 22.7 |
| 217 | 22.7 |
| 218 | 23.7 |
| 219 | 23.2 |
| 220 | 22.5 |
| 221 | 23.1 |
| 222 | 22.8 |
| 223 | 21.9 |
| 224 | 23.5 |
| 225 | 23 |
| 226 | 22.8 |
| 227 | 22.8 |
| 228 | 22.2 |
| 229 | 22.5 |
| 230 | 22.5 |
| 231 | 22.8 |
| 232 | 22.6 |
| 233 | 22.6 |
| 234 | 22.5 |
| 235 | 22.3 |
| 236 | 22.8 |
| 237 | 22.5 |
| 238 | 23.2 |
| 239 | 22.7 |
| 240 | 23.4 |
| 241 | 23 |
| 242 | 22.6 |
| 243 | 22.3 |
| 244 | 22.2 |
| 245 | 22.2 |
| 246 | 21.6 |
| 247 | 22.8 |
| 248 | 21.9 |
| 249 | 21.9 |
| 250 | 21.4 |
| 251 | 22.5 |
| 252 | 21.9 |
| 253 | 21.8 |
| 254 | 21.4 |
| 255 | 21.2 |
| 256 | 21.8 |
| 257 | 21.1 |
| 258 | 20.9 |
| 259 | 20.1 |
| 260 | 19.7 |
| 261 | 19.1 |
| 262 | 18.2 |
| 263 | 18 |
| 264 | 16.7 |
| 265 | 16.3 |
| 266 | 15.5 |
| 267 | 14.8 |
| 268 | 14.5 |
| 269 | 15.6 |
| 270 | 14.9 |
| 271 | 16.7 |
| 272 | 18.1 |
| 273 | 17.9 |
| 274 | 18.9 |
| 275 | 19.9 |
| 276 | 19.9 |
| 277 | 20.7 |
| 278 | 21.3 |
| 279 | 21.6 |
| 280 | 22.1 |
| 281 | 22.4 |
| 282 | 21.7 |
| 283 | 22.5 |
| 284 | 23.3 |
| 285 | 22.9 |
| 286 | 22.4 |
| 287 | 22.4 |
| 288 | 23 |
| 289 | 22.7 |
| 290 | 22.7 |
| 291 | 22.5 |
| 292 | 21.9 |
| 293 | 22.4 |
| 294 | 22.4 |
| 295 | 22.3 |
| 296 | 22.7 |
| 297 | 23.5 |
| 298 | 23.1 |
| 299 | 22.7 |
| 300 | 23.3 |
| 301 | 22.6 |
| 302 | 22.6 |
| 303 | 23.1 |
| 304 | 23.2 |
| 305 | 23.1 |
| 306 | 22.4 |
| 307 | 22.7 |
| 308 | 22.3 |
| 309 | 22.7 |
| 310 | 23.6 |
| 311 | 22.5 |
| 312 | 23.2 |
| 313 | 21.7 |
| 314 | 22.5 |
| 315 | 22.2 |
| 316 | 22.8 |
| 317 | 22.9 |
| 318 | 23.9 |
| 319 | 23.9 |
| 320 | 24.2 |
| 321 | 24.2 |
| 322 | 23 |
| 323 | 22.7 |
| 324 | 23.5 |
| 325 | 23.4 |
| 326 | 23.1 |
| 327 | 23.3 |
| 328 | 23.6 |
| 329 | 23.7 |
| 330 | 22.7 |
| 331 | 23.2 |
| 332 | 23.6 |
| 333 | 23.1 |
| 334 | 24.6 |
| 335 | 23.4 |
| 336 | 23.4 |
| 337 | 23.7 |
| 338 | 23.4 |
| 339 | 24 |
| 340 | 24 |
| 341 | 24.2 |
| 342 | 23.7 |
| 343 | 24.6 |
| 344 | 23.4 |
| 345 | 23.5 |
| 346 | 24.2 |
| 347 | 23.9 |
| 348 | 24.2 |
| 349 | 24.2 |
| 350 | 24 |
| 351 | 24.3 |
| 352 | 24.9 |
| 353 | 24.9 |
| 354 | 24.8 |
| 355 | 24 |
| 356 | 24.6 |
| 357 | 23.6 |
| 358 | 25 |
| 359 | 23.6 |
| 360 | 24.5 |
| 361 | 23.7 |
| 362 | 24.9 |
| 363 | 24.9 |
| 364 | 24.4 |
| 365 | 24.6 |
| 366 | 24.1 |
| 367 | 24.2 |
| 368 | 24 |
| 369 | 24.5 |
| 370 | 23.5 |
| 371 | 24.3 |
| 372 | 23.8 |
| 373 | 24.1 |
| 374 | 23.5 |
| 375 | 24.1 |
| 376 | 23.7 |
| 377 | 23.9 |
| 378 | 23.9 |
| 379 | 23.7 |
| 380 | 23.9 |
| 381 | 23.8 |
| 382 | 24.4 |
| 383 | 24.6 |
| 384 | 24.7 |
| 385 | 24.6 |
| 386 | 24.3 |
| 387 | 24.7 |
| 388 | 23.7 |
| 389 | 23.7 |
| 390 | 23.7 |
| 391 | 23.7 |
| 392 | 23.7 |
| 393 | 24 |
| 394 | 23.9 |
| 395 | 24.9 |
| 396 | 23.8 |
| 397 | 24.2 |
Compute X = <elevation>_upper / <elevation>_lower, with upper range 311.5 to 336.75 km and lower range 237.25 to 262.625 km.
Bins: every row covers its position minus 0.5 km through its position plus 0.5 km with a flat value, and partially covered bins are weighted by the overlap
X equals 1.08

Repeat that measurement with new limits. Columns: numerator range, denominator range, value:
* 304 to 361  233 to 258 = 1.06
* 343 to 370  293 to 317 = 1.07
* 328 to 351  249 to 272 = 1.26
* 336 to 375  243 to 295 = 1.18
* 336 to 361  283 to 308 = 1.06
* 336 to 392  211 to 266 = 1.10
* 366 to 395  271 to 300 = 1.11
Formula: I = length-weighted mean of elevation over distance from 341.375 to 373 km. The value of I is 24.2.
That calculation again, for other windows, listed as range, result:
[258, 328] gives 21.4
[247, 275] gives 19.1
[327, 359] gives 23.9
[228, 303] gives 21.2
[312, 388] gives 23.9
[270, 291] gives 21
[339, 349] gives 24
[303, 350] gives 23.4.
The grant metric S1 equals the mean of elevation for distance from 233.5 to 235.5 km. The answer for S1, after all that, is 22.4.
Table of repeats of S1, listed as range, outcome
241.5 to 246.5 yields 22.2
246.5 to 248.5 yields 22.4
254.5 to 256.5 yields 21.5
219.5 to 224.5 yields 22.8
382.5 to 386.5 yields 24.5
